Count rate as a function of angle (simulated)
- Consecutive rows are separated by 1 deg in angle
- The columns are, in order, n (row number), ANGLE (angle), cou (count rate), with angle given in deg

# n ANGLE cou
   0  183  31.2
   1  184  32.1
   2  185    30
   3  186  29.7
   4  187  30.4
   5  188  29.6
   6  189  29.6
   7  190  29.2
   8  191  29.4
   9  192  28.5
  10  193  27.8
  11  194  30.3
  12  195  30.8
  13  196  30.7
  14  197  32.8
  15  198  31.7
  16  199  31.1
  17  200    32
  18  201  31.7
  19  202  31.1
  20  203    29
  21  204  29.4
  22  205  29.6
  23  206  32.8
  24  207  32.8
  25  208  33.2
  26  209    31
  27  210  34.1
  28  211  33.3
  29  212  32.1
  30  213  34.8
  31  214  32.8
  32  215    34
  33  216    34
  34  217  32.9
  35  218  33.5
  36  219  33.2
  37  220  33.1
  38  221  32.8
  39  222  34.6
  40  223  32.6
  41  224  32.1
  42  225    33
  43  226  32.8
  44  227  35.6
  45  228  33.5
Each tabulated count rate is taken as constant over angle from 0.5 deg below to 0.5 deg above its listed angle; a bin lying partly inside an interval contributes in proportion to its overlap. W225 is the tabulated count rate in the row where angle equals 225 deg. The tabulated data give 33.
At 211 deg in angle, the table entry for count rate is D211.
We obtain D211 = 33.3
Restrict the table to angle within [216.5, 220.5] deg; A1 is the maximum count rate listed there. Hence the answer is 33.5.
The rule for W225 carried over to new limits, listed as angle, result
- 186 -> 29.7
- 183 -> 31.2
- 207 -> 32.8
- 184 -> 32.1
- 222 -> 34.6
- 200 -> 32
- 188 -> 29.6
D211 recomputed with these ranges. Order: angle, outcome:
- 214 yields 32.8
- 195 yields 30.8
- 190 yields 29.2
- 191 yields 29.4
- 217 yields 32.9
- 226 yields 32.8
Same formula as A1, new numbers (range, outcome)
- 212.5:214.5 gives 34.8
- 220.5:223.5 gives 34.6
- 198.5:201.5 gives 32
